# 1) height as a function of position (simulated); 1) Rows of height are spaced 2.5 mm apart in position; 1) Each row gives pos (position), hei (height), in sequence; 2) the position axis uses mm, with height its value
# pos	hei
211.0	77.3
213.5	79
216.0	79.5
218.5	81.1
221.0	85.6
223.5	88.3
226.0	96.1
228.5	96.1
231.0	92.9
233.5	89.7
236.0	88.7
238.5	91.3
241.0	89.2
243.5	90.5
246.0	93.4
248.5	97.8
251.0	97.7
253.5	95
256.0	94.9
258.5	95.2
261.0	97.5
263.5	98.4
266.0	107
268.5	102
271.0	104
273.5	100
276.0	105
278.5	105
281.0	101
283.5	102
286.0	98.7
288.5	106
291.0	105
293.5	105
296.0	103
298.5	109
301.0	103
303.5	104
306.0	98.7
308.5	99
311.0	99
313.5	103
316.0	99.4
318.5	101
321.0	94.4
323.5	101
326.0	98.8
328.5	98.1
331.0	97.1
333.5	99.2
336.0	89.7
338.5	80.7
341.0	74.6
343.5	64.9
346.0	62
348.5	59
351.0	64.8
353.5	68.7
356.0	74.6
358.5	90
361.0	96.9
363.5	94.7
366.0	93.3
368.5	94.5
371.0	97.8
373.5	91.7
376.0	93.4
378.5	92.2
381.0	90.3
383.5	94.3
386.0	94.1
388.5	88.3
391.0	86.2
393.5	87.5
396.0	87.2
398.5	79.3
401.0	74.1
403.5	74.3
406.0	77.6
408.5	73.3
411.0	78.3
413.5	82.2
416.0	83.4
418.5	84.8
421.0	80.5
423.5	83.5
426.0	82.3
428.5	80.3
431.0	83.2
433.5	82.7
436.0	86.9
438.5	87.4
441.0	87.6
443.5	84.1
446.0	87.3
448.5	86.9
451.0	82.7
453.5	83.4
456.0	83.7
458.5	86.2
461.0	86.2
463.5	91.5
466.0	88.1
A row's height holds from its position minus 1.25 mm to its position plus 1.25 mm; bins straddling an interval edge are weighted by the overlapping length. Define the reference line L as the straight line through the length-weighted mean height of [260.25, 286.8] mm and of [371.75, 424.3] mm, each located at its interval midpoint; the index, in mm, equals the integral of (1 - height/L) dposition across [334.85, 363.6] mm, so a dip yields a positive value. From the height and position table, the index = 4.9 mm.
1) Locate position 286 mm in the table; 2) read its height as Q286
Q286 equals 98.7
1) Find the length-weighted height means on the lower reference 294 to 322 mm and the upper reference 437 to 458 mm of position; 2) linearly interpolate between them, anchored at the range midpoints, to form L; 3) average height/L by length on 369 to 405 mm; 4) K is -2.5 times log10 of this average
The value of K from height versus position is 0.05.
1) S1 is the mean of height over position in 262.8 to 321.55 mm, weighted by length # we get 102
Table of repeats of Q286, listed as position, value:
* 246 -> 93.4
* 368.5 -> 94.5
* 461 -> 86.2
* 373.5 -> 91.7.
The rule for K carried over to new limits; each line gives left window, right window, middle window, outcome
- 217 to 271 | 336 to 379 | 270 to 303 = -0.16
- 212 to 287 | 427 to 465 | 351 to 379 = 0.01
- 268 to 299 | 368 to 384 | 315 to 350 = 0.13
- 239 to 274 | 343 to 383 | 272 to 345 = -0.08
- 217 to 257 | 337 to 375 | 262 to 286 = -0.16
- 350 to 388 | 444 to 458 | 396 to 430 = 0.09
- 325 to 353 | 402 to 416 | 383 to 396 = -0.14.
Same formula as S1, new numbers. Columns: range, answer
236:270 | 95.9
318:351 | 85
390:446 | 82.2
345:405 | 84.6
